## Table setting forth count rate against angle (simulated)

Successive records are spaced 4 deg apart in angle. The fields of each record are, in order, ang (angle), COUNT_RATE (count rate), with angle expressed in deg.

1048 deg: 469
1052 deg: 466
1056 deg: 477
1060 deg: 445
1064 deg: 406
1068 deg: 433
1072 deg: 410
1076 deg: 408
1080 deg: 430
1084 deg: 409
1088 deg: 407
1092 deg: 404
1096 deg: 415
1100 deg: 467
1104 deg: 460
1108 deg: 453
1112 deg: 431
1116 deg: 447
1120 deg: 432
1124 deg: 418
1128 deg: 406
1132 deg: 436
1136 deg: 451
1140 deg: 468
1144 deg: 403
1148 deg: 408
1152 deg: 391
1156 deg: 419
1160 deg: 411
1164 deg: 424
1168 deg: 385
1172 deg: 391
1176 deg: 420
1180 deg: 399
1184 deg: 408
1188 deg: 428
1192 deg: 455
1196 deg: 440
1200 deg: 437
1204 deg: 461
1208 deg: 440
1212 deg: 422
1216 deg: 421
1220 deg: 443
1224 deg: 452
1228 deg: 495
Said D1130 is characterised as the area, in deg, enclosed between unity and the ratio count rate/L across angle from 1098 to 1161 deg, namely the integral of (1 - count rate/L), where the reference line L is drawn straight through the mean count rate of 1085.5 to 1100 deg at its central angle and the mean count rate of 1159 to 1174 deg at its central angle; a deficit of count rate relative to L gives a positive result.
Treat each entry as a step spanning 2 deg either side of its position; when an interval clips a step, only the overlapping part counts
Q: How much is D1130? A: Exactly -3.39 deg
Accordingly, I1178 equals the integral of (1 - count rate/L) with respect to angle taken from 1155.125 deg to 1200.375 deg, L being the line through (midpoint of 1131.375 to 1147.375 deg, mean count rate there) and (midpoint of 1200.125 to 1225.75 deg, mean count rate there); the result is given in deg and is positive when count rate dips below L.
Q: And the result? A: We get 2.17 deg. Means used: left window 437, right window 440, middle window 417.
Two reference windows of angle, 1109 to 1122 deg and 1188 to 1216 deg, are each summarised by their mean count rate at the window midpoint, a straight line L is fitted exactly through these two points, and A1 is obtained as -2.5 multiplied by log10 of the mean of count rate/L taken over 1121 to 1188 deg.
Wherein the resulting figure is 0.06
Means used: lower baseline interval 438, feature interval 416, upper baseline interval 440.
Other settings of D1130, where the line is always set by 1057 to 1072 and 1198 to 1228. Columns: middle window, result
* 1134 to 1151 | 0.2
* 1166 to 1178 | 1.1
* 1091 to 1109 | -0.4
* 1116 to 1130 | 0.4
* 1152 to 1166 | 0.8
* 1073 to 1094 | 0.9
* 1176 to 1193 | 0.8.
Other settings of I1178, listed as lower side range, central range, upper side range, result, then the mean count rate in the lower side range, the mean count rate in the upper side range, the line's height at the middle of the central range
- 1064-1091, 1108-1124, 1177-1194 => -0.7 deg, 415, 422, 418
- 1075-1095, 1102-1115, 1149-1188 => -1.2 deg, 412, 407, 410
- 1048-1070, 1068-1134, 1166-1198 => 1.4 deg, 448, 416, 437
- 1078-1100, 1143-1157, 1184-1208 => 0.9 deg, 418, 441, 431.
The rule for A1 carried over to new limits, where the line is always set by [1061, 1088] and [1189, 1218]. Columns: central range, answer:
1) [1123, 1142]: -0.03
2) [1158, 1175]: 0.07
